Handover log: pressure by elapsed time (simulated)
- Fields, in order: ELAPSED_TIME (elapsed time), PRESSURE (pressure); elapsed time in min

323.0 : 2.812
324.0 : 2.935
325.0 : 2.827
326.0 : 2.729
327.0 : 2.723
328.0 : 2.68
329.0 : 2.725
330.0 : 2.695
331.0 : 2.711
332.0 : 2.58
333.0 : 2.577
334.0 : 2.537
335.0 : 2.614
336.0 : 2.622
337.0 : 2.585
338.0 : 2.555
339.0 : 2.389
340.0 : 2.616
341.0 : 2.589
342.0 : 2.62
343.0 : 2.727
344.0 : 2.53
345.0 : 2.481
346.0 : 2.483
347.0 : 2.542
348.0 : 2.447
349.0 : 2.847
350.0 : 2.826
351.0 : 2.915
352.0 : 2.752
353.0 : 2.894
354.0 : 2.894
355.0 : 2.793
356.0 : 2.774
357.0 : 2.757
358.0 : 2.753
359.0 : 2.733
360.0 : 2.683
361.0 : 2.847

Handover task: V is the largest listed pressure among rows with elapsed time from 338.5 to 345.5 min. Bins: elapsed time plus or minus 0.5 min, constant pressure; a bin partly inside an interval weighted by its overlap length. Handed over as 2.727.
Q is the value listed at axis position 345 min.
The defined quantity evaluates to 2.481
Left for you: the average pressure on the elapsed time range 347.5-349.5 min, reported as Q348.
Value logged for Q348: 2.65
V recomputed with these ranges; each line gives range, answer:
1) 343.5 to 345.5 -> 2.53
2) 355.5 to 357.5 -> 2.774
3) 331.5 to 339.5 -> 2.622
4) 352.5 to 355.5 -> 2.894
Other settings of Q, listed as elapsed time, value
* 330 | 2.695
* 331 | 2.711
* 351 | 2.915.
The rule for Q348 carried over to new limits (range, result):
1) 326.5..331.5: 2.71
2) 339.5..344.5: 2.62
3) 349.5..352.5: 2.83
